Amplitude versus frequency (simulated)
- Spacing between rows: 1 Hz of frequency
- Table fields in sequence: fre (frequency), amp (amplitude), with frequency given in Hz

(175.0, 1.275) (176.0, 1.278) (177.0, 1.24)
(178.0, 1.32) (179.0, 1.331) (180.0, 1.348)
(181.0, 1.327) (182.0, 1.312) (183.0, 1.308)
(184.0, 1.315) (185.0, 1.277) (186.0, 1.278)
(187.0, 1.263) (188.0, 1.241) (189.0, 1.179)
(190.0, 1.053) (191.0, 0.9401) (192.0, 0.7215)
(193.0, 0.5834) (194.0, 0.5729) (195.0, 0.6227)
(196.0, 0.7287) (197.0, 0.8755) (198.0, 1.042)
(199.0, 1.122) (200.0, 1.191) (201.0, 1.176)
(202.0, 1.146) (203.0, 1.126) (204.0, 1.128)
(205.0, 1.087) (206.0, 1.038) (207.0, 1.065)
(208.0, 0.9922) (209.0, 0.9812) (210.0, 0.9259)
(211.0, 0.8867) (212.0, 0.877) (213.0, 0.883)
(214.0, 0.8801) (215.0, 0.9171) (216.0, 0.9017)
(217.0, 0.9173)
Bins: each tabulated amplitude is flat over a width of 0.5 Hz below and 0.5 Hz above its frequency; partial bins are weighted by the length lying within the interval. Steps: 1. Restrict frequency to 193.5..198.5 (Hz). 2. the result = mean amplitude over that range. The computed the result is 0.768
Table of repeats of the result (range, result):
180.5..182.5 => 1.32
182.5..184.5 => 1.31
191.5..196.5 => 0.646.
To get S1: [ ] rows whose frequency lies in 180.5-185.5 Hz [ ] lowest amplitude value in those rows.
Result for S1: 1.277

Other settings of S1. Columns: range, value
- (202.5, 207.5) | 1.038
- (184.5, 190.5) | 1.053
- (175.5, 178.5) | 1.24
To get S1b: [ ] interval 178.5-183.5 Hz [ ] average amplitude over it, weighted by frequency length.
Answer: 1.33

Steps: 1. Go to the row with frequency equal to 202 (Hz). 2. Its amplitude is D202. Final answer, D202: 1.146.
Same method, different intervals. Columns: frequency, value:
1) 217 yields 0.9173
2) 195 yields 0.6227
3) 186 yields 1.278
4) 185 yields 1.277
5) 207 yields 1.065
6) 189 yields 1.179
